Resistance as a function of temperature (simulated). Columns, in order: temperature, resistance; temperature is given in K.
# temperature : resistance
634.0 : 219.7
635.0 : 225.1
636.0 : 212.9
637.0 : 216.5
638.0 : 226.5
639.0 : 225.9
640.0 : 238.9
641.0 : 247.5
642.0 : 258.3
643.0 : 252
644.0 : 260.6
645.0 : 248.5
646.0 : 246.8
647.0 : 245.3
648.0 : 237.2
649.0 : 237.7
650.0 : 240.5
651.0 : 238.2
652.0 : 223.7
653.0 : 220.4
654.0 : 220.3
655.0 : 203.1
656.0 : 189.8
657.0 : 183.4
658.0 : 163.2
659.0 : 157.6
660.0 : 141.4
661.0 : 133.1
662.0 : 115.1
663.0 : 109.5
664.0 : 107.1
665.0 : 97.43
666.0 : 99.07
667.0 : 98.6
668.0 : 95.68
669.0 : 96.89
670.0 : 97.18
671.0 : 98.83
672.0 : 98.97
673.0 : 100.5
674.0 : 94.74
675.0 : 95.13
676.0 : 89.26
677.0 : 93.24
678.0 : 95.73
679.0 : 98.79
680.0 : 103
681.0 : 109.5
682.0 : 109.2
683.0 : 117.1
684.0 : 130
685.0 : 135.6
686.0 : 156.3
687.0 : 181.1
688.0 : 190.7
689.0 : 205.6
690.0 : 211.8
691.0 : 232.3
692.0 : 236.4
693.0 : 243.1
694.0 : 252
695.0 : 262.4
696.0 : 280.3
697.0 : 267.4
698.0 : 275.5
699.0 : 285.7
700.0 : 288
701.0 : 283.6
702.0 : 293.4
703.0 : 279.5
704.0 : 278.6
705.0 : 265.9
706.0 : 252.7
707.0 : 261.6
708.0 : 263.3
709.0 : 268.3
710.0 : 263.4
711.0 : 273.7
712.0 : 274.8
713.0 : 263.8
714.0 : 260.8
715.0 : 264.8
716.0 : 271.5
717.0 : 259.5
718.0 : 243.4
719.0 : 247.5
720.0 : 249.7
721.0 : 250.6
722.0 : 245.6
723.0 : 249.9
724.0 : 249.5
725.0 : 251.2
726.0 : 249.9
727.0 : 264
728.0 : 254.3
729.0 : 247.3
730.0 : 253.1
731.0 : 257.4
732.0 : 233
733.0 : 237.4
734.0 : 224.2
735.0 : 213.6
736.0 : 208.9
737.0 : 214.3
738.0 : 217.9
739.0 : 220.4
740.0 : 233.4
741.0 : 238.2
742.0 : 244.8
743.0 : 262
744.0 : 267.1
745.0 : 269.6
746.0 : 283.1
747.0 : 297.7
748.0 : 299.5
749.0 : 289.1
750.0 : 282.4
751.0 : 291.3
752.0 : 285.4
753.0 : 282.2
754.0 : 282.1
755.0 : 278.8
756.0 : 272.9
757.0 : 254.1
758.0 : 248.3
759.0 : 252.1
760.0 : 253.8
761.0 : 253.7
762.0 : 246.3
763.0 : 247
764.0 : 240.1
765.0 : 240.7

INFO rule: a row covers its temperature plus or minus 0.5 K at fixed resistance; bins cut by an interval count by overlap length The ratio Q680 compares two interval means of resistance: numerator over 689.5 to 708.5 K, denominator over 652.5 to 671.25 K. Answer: 1.90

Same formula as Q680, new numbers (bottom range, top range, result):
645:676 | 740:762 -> 1.72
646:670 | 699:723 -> 1.58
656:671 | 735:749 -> 2.04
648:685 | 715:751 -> 1.83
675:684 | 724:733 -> 2.43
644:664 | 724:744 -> 1.21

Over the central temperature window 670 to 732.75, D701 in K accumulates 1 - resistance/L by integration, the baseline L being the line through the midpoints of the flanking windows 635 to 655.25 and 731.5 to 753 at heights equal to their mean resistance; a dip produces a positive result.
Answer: 7.7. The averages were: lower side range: 235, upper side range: 254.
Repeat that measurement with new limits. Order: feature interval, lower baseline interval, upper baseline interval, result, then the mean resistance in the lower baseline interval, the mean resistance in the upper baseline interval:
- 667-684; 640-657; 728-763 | 9.9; 234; 256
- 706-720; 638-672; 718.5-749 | -1.9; 182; 249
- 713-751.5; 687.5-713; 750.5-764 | 1.4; 260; 264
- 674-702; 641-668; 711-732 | 4.8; 189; 255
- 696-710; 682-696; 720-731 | -3.7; 196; 252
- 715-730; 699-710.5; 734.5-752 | 0.7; 273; 256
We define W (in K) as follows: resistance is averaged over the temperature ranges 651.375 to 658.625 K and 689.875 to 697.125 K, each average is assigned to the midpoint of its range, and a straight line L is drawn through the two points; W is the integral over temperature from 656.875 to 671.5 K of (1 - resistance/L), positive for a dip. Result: 6.44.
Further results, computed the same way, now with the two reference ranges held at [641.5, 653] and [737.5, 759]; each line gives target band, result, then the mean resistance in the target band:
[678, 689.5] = 5.2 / 138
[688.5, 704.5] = -0.4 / 261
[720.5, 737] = 1.2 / 242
